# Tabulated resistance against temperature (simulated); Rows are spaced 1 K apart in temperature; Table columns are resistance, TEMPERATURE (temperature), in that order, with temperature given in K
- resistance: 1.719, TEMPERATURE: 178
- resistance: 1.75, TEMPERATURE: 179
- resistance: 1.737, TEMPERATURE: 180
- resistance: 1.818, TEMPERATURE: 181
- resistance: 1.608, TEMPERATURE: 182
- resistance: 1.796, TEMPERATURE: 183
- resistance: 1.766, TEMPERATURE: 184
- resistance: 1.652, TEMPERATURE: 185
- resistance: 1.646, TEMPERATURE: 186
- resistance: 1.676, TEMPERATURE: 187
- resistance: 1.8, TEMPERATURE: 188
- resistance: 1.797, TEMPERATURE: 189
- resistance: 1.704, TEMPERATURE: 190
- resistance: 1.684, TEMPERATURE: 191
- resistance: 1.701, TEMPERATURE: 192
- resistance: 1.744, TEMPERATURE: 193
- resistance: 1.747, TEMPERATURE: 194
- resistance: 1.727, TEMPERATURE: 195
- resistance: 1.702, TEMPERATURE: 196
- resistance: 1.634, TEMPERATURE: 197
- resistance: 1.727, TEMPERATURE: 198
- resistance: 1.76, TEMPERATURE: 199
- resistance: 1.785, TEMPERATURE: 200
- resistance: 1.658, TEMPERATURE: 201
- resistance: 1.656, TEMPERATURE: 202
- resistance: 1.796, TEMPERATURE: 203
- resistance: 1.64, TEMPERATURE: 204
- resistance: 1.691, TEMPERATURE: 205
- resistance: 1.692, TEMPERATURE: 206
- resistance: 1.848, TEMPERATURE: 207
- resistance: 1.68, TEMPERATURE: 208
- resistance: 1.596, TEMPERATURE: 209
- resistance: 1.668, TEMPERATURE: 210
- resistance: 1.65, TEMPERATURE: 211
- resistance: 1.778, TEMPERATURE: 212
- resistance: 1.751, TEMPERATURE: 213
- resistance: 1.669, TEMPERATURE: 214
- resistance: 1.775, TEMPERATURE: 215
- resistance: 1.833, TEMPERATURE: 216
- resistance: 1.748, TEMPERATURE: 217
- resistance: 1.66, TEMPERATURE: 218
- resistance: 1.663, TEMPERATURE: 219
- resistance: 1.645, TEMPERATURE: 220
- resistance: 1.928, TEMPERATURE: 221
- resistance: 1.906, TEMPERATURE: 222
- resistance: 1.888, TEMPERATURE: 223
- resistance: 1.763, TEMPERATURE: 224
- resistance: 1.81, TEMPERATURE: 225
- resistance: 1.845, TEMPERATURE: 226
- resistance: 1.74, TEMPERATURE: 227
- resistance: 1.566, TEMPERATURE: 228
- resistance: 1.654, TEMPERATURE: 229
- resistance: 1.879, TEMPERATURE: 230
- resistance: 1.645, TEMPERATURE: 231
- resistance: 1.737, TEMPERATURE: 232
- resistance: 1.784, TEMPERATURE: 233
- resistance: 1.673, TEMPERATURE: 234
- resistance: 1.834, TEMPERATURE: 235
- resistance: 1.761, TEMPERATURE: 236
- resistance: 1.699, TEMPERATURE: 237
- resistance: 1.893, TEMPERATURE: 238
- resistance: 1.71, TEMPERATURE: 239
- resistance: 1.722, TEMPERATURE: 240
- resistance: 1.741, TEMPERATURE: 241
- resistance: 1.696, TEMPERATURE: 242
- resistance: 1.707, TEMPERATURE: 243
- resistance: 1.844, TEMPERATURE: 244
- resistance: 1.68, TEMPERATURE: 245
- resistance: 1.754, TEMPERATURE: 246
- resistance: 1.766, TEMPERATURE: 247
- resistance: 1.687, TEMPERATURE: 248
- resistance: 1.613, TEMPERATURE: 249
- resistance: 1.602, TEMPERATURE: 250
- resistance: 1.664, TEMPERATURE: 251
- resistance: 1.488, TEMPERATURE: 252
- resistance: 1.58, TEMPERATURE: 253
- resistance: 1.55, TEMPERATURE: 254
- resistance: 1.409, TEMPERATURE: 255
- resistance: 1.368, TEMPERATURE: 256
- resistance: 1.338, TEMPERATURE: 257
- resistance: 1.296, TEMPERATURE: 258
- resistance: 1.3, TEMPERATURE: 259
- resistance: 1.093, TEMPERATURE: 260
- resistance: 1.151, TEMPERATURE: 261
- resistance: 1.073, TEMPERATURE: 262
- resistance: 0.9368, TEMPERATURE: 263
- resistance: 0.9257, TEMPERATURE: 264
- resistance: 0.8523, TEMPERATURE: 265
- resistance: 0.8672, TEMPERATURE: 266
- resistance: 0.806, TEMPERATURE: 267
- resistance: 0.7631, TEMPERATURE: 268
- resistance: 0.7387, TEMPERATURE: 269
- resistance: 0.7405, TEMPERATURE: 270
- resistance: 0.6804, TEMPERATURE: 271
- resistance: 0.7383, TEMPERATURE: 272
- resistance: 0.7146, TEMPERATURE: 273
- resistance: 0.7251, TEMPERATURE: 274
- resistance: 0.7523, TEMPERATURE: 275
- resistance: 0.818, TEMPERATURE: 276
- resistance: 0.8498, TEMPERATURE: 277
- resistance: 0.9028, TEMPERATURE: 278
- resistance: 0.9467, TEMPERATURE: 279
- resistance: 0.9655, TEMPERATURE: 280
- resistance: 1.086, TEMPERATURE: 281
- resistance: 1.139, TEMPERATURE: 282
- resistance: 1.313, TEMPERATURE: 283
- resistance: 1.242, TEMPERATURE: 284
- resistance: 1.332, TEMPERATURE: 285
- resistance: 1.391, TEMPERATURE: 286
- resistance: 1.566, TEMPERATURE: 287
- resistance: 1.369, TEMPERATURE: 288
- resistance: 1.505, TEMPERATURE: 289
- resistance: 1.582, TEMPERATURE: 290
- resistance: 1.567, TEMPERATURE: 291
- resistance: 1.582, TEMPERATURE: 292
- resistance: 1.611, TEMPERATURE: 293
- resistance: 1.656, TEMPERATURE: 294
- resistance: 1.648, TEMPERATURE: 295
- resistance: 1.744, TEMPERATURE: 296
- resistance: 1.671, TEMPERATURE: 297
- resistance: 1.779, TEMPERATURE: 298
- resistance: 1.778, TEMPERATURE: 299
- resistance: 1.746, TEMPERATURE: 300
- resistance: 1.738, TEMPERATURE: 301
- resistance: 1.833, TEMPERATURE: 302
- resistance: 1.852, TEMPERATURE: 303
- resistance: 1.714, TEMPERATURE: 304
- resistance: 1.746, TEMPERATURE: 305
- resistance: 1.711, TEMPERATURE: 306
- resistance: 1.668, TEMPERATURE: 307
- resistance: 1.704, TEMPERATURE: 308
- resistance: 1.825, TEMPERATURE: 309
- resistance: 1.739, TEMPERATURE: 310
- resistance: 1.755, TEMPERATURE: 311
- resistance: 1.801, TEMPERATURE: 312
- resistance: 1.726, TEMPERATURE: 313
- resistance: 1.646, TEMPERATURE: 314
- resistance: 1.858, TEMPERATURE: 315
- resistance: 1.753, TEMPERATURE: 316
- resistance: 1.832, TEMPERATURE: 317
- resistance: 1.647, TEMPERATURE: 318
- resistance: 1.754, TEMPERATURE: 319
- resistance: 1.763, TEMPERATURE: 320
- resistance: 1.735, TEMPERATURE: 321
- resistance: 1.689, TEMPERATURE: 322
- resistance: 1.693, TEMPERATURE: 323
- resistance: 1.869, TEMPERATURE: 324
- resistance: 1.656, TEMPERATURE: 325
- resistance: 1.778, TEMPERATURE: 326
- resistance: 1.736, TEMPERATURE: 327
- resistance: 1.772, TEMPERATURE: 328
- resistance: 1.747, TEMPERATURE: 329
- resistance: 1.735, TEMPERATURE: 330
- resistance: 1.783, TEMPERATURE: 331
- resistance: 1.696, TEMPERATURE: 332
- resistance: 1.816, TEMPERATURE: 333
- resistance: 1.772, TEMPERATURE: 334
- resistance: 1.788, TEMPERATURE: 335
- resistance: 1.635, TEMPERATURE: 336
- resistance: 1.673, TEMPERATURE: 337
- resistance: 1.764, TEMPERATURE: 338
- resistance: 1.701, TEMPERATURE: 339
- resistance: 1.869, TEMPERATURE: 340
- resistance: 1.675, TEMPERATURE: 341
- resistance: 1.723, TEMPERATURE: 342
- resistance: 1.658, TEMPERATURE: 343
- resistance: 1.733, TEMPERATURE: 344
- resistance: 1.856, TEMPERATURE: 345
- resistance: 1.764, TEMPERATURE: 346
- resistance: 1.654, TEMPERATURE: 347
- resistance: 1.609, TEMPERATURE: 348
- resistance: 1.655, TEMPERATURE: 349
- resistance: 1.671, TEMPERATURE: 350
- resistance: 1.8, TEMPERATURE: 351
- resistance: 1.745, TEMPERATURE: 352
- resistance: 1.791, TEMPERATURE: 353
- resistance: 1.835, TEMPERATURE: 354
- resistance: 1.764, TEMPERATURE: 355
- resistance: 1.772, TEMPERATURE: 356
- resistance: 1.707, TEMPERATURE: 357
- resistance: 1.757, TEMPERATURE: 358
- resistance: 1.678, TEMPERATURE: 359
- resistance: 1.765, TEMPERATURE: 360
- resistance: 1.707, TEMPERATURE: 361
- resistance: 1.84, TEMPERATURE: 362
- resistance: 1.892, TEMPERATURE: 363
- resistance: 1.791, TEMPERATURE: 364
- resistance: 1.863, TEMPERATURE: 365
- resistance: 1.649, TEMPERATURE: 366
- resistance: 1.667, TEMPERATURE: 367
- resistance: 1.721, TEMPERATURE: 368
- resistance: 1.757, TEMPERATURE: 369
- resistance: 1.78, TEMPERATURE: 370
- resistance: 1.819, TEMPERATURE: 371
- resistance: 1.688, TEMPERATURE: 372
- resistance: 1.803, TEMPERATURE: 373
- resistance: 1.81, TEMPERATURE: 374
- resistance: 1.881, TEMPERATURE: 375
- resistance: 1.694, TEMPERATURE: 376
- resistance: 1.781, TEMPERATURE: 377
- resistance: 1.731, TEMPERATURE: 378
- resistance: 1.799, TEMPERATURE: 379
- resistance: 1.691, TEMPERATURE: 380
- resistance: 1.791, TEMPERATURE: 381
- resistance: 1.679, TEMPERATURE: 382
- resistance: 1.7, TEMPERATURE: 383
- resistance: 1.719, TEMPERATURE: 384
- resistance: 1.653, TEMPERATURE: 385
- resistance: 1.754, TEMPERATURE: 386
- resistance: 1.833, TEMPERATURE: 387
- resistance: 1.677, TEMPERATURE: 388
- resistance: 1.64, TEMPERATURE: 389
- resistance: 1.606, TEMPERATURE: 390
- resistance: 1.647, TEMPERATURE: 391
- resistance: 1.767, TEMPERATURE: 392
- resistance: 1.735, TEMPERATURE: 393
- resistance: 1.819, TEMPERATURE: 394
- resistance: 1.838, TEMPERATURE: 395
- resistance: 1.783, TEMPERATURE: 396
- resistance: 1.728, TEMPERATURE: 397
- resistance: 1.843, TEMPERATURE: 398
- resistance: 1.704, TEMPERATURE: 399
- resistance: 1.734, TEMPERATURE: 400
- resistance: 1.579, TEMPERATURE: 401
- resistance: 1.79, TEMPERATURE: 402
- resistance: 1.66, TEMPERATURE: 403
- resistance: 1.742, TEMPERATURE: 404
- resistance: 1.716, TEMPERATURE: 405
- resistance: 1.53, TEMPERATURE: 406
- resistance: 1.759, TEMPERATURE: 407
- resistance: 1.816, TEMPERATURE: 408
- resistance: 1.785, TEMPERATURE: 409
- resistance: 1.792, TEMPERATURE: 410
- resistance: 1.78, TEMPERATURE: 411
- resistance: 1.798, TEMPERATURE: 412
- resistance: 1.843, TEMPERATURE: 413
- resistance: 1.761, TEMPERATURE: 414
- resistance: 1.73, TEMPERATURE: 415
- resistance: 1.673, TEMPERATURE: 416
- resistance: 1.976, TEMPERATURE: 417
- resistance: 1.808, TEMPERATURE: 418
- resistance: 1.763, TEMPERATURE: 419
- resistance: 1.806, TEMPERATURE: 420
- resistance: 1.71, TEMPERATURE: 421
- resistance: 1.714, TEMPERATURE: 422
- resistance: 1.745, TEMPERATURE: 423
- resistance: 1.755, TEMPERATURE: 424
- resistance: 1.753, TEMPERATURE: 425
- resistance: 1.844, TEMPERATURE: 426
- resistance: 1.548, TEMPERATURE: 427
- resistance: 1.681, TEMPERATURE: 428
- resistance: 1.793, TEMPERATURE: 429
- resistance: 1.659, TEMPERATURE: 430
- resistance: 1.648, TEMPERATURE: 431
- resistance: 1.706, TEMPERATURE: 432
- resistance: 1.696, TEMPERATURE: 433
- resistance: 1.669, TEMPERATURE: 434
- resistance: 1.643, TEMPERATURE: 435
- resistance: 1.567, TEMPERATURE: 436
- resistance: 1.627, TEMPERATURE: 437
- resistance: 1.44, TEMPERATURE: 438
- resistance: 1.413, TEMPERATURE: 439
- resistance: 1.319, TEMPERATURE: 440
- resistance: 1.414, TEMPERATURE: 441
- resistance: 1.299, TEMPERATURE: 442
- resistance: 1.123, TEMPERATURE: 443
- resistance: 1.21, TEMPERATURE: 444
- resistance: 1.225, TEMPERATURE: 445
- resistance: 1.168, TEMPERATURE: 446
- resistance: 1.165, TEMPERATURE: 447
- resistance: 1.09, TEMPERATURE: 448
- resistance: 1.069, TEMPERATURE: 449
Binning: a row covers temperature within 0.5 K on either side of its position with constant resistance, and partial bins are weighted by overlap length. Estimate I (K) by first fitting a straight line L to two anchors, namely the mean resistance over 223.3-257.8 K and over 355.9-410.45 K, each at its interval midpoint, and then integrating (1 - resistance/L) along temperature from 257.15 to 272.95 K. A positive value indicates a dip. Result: 7.1 K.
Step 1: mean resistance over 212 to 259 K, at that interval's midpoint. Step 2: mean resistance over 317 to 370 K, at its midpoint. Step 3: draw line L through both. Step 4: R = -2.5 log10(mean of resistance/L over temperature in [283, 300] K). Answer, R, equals 0.10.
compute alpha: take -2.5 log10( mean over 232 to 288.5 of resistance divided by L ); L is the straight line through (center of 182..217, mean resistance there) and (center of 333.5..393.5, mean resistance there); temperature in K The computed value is 0.31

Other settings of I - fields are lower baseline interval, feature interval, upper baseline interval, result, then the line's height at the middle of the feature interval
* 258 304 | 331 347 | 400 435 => -3.28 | 1.44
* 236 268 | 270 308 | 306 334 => 5.95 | 1.61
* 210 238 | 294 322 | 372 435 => 0.03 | 1.75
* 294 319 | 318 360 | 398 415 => 0.13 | 1.74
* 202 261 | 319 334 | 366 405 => -0.31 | 1.71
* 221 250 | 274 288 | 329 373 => 5.22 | 1.75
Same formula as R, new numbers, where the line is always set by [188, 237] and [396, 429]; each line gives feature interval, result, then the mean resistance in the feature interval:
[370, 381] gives -0.016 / 1.77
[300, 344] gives -0.002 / 1.74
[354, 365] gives -0.019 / 1.77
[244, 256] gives 0.078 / 1.62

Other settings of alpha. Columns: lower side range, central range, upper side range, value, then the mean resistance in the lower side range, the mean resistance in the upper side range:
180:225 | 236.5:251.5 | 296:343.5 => 0.01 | 1.73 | 1.74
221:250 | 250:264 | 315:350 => 0.30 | 1.75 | 1.74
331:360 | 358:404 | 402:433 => 0.00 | 1.74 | 1.74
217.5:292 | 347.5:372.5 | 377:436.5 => -0.08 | 1.4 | 1.73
